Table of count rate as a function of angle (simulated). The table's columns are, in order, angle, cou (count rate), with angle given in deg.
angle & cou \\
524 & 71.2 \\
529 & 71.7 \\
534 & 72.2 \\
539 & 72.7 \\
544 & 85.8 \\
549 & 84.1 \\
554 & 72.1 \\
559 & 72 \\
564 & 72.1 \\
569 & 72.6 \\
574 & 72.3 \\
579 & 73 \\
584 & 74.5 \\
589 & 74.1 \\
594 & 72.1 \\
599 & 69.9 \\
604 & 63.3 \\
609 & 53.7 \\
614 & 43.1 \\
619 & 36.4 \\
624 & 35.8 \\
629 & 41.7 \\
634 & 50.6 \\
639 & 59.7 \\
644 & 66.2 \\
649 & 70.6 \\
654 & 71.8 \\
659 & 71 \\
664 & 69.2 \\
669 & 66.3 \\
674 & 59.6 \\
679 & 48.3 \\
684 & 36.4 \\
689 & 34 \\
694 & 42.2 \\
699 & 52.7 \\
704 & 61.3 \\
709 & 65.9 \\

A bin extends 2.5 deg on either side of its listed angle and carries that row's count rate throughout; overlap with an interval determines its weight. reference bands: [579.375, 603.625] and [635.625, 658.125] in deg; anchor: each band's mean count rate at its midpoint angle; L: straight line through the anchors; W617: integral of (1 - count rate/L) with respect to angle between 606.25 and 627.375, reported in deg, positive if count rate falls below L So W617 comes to 8.2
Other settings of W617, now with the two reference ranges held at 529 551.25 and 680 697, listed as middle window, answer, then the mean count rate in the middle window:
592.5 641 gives 4.88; 52.2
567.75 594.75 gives -2.50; 73.2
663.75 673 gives -4.56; 66.1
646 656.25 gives -4.67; 70.9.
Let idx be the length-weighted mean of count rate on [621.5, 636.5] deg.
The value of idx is 42.7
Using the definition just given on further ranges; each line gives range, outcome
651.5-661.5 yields 71.4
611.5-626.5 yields 38.4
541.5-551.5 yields 85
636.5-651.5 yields 65.5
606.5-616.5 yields 48.4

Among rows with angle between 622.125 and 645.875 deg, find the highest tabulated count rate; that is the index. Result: 66.2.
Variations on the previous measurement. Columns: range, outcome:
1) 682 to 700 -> 52.7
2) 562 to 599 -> 74.5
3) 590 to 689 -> 72.1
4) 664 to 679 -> 69.2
